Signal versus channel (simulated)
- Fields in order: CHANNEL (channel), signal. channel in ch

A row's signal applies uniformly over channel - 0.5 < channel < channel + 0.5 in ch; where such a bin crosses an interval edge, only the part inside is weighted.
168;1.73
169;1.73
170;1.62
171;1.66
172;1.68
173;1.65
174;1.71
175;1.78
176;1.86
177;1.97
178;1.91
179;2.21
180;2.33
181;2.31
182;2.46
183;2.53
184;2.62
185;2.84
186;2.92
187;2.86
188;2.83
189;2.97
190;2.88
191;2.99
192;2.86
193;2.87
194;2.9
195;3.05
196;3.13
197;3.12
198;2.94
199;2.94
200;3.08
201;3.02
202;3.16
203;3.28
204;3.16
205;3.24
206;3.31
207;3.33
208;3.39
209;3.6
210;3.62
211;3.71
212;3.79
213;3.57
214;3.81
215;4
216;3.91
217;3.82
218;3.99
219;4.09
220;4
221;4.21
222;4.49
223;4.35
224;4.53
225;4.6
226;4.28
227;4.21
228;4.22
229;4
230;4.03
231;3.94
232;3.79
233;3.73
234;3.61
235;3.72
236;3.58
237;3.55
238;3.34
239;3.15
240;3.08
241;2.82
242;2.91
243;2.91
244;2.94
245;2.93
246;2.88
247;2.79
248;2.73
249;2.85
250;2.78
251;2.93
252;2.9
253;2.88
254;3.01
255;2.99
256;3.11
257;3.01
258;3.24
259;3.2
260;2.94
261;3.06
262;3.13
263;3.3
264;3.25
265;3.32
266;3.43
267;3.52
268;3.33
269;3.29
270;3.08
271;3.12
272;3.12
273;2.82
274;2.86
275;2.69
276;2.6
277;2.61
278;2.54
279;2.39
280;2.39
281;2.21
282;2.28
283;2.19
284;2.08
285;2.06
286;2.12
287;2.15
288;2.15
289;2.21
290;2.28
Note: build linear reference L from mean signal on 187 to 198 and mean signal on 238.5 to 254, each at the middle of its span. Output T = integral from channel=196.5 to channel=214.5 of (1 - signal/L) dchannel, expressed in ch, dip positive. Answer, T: -2.42 ch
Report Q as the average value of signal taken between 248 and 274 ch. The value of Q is 3.09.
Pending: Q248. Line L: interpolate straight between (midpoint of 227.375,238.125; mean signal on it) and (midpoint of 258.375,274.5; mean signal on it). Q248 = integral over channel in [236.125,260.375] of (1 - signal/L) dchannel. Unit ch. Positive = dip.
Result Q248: 3.5 ch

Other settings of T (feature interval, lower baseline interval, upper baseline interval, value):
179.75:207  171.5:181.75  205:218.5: -1.8 ch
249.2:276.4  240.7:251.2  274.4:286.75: -4.9 ch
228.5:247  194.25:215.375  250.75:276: -1.0 ch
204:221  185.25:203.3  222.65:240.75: -1.4 ch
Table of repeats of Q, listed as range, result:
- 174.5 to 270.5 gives 3.24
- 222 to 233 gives 4.19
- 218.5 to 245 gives 3.76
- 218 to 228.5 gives 4.28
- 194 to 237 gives 3.69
